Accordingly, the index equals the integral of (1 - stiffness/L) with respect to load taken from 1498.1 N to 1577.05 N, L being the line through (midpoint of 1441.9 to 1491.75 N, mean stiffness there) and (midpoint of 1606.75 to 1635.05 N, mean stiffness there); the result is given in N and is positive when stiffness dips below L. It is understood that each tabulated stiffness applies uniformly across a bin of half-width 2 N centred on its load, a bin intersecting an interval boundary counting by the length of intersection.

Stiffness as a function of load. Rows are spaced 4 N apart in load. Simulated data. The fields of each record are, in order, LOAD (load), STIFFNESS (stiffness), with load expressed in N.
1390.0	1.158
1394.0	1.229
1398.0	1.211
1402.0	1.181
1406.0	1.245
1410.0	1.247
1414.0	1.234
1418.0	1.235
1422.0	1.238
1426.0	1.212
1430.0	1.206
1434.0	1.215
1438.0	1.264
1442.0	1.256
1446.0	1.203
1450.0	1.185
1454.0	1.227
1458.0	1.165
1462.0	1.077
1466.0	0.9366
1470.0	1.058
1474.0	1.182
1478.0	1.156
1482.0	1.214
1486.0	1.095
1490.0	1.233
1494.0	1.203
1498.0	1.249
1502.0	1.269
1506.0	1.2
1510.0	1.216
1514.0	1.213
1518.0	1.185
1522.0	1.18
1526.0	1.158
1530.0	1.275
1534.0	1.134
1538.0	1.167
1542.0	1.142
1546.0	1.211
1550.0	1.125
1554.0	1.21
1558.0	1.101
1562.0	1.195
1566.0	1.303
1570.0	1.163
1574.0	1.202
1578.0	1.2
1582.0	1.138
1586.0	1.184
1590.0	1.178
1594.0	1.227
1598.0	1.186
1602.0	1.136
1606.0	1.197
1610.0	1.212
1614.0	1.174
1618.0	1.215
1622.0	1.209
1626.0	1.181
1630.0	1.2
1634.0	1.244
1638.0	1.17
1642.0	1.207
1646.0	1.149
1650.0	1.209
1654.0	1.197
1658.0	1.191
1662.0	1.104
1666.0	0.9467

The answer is -1.3 N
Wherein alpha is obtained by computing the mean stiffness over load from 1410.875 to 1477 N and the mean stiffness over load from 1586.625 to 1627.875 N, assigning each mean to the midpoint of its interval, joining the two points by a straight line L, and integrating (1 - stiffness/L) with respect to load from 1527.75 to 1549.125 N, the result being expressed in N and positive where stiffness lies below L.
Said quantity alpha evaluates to 0.1 N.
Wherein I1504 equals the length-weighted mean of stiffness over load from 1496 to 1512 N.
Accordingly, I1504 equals 1.23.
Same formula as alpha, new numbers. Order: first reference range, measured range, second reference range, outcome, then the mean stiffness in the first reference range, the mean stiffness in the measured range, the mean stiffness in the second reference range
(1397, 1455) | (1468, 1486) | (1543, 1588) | 0.9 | 1.22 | 1.15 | 1.18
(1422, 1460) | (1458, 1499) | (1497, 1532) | 2.6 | 1.22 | 1.14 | 1.22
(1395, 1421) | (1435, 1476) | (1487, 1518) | 2.2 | 1.23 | 1.16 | 1.22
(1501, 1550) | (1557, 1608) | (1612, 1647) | 0.3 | 1.19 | 1.19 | 1.2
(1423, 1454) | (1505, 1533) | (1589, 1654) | 0.2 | 1.22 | 1.2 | 1.19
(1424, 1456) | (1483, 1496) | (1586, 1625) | 0.3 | 1.22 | 1.18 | 1.19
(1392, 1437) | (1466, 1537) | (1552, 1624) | 1.5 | 1.22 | 1.18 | 1.19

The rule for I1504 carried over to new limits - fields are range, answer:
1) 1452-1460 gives 1.2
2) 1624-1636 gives 1.21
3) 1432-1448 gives 1.23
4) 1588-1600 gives 1.2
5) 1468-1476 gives 1.12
